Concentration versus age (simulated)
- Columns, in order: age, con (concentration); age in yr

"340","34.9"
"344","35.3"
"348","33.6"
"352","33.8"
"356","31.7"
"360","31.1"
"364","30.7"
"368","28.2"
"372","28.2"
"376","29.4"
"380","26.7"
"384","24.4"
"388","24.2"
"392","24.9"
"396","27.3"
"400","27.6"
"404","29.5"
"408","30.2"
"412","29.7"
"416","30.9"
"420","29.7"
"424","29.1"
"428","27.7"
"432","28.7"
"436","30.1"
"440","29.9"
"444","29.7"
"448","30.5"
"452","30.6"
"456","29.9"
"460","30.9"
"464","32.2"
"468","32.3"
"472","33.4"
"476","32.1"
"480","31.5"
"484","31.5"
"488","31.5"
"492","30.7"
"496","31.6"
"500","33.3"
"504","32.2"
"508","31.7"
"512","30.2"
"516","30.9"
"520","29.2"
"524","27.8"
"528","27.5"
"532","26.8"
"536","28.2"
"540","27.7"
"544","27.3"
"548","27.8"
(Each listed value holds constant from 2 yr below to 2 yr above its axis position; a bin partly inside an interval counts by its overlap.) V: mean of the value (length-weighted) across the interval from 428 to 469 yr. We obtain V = 30.3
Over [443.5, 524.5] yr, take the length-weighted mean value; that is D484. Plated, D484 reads 31.2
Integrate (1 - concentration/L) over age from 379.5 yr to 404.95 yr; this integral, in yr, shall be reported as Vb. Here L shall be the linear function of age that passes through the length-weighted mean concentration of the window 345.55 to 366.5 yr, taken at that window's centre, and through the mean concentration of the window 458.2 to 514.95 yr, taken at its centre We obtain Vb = 4.6 yr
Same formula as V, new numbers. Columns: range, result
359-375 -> 29.4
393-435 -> 29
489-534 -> 30.2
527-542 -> 27.6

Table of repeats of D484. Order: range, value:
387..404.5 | 26.6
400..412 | 29.4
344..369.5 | 31.9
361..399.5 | 27.2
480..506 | 31.8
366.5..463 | 28.7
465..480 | 32.4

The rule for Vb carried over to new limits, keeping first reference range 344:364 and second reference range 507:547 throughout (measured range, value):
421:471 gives 0.5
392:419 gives 2.2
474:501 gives -2.0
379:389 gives 2.2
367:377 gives 1.1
